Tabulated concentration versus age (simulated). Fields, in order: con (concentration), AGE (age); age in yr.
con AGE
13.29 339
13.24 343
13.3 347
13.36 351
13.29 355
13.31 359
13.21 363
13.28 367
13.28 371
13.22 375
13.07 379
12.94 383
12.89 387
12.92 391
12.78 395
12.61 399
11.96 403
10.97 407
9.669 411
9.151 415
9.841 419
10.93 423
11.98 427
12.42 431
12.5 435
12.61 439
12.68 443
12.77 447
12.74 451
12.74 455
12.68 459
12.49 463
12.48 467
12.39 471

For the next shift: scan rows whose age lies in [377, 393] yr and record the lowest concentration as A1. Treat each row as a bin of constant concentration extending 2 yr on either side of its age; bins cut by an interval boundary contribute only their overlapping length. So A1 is 12.89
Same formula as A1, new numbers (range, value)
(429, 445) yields 12.42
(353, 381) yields 13.07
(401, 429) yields 9.151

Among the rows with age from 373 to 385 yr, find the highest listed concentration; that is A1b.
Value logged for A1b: 13.22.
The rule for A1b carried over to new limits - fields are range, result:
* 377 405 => 13.07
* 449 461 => 12.74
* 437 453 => 12.77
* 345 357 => 13.36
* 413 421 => 9.841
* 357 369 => 13.31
